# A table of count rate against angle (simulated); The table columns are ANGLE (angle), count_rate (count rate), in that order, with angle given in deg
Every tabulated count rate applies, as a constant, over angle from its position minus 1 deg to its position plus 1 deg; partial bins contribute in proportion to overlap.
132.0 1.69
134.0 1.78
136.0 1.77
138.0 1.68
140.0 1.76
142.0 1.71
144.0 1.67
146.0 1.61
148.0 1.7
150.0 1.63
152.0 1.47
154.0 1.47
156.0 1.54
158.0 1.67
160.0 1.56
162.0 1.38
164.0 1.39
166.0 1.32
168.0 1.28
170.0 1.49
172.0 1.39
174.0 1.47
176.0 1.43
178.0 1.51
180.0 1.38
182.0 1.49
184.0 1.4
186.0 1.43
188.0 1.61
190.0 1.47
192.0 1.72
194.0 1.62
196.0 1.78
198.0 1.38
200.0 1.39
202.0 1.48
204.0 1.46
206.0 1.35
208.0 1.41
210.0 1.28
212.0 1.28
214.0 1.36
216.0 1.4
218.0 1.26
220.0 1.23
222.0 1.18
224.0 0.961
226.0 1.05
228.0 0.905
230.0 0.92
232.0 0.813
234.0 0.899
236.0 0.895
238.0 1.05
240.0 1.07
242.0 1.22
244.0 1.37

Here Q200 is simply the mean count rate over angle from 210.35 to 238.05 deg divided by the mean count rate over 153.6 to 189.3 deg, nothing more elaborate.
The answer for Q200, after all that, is 0.75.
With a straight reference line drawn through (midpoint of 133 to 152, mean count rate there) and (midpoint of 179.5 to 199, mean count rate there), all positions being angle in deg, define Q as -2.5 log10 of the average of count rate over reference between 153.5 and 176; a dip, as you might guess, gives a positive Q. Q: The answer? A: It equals 0.12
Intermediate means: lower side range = 1.69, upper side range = 1.53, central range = 1.45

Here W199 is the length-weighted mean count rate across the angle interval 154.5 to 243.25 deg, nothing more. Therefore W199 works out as 1.33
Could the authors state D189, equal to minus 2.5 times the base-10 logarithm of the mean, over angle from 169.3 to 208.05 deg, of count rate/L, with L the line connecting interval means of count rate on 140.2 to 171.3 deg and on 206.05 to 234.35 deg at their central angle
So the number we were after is -0.12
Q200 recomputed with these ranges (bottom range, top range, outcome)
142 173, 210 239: 0.72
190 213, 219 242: 0.69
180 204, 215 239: 0.69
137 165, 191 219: 0.91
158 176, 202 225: 0.91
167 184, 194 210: 1.02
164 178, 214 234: 0.77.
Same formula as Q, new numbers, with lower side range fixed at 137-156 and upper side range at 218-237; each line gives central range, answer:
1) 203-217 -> -0.200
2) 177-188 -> -0.085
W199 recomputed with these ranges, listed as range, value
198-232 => 1.24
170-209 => 1.48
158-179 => 1.43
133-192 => 1.54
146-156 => 1.57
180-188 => 1.45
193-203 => 1.53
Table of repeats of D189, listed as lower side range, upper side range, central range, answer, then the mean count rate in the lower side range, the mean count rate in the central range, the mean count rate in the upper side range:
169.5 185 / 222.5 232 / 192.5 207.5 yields -0.22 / 1.44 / 1.5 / 0.955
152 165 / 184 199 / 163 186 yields 0.09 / 1.5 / 1.41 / 1.56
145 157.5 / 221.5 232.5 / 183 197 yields -0.24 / 1.57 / 1.58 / 0.969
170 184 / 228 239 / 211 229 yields -0.13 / 1.44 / 1.18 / 0.914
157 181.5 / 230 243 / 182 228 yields -0.15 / 1.44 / 1.38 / 0.986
